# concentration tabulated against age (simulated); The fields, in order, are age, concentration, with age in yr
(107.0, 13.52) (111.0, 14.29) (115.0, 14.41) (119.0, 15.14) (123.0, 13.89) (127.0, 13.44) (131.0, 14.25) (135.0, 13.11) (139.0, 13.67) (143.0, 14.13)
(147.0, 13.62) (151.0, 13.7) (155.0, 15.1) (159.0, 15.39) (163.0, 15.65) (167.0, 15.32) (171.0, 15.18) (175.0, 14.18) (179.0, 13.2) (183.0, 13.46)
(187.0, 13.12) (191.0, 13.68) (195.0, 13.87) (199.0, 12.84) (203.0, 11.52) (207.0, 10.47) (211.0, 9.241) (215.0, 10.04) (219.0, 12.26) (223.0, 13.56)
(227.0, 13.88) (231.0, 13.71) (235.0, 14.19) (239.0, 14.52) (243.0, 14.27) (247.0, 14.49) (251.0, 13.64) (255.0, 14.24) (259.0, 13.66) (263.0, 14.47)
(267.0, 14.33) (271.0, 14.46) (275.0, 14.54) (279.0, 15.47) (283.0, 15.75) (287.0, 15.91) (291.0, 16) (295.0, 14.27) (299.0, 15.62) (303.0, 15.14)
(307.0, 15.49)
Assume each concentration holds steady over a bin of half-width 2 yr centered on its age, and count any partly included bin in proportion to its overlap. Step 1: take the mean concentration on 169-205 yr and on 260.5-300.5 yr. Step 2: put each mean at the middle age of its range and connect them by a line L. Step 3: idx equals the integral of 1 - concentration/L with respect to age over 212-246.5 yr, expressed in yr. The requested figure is 2.3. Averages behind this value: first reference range 13.4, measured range 13.2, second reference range 15.1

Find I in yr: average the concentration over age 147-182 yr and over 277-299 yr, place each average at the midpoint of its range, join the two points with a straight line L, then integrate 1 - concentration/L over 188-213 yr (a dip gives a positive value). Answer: 4.8 yr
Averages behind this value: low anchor 14.6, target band 12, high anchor 15.5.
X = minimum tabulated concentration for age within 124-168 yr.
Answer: 13.11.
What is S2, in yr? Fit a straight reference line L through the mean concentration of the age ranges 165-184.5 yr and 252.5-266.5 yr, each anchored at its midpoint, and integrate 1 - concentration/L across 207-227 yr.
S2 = 3.9 yr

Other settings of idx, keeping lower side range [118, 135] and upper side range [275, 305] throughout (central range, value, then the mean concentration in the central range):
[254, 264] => 0.7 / 14.1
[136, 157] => 0.3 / 14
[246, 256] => 0.7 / 14.1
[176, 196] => 1.4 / 13.5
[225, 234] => 0.6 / 13.8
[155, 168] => -1.0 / 15.4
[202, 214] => 3.6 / 10.3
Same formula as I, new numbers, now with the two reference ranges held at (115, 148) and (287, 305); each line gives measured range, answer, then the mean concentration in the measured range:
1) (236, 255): 0.9 yr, 14.2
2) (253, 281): 1.2 yr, 14.5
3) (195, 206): 1.7 yr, 12.3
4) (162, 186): -0.2 yr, 14.4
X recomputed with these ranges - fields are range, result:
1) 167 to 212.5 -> 9.241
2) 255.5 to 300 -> 13.66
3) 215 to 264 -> 10.04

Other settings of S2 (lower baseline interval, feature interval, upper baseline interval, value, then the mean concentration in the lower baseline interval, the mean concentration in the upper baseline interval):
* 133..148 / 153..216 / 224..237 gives 2.01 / 13.6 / 13.9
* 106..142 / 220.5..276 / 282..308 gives 3.43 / 14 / 15.4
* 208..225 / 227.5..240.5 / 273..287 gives -1.83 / 11.2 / 15.3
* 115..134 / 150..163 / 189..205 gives -1.26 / 14.1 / 13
